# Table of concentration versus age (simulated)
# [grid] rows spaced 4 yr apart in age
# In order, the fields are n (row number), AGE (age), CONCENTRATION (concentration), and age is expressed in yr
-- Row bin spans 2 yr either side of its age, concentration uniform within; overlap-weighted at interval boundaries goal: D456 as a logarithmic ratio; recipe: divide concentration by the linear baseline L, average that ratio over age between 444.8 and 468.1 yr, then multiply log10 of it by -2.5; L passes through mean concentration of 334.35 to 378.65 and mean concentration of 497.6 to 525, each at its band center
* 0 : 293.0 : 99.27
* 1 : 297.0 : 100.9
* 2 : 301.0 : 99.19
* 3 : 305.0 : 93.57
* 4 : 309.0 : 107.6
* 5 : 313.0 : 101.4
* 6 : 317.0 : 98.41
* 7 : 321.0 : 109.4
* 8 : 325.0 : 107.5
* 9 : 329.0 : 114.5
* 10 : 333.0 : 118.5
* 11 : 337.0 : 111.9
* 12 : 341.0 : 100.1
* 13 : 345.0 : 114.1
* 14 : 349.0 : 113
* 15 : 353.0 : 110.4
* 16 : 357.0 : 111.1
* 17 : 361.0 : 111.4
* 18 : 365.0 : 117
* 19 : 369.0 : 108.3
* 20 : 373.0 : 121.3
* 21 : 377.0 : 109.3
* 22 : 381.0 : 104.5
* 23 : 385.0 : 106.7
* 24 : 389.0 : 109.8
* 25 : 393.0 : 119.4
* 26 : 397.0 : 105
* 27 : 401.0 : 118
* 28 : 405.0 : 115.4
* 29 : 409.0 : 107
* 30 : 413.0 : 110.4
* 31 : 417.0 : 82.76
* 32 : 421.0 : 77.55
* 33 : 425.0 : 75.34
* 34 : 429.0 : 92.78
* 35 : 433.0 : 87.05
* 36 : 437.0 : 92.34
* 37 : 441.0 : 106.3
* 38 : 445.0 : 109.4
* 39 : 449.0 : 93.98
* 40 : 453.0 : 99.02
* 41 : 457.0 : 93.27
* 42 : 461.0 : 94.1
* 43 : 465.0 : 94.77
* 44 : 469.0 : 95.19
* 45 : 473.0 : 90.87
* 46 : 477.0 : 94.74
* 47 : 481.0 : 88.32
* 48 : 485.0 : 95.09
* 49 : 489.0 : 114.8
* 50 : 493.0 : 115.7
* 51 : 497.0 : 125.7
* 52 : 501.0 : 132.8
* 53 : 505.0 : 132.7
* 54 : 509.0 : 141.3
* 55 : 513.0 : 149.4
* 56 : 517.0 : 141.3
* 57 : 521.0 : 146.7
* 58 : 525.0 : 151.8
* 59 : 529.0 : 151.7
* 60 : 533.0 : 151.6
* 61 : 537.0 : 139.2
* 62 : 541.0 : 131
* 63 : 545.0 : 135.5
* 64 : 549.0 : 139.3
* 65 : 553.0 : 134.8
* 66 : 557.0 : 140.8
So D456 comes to 0.328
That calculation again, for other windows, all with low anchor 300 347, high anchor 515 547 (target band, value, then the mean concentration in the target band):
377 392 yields 0.089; 108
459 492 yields 0.353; 96.6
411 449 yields 0.330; 92.7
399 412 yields 0.073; 113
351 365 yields 0.008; 112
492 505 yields 0.092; 127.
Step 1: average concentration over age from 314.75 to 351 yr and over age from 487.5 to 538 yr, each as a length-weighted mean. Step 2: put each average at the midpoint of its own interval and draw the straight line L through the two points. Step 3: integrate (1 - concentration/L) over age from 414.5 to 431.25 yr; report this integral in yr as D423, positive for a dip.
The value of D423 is 5.5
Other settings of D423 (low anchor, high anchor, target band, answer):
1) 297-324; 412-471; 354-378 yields -3.6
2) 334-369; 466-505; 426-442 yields 2.3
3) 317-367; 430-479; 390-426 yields 0.0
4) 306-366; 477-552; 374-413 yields 1.9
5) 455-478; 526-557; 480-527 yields -4.5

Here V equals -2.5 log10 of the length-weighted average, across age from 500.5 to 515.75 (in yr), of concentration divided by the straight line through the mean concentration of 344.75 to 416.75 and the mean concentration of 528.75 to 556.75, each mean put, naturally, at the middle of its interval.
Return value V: -0.05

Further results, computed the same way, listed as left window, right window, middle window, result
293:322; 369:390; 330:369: -0.05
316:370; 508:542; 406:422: 0.27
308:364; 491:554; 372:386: 0.06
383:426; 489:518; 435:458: 0.16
